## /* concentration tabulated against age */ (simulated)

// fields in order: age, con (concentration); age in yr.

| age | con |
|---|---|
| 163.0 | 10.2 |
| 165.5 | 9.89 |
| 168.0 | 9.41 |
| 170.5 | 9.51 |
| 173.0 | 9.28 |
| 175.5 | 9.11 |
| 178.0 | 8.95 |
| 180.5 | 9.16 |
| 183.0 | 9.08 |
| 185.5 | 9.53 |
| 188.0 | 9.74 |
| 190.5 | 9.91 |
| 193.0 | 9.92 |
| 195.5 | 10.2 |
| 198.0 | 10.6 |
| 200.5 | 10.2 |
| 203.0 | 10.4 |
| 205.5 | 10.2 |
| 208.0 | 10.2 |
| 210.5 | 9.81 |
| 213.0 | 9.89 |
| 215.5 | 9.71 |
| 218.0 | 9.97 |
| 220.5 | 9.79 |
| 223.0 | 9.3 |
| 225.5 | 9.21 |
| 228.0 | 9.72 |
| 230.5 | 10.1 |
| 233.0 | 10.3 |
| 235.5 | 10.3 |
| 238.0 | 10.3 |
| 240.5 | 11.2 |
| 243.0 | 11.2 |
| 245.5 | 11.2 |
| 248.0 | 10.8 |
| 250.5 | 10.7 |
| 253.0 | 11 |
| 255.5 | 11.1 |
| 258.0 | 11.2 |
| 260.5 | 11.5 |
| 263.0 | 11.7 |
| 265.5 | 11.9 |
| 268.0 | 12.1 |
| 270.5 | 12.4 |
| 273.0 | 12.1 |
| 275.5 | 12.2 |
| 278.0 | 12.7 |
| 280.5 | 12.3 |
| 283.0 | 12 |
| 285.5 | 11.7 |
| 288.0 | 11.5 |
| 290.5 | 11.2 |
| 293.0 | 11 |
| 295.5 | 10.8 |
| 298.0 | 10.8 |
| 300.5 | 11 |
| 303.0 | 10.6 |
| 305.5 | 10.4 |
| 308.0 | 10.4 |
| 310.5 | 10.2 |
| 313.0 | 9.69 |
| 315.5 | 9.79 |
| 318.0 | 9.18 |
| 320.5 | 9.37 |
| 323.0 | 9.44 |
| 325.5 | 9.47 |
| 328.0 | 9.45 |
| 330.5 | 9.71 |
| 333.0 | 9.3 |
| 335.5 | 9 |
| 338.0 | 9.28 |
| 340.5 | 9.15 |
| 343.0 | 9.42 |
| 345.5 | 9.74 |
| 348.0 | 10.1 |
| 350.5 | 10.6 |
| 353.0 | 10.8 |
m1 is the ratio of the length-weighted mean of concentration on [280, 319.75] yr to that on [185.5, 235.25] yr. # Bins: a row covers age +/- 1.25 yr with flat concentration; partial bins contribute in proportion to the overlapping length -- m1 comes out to 1.08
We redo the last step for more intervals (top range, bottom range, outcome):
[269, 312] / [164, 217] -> 1.17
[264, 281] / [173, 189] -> 1.32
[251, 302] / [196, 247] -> 1.14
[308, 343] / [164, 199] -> 0.99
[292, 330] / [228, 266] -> 0.93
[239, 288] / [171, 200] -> 1.21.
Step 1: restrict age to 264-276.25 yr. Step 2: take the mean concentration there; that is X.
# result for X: 12.1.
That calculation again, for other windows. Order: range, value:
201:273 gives 10.6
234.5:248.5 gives 10.8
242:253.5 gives 11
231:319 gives 11.1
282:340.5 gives 10.2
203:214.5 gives 10.1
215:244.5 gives 10.1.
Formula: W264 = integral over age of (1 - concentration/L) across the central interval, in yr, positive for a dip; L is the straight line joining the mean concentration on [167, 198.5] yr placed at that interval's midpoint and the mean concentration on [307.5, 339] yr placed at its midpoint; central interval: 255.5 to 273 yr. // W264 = -4.1 yr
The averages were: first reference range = 9.55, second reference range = 9.54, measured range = 11.8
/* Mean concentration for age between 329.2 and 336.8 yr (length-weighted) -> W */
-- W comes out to 9.34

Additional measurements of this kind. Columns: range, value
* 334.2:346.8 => 9.32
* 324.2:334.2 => 9.48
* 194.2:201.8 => 10.3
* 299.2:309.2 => 10.6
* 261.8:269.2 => 11.9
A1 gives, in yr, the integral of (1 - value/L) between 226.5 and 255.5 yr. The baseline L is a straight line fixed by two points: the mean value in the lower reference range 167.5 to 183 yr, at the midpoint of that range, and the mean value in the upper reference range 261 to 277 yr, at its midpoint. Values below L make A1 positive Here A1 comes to 1.5 yr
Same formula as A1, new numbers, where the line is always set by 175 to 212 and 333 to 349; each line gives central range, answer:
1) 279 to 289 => -2.43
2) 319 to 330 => 0.03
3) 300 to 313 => -1.22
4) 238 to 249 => -1.51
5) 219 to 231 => 0.16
